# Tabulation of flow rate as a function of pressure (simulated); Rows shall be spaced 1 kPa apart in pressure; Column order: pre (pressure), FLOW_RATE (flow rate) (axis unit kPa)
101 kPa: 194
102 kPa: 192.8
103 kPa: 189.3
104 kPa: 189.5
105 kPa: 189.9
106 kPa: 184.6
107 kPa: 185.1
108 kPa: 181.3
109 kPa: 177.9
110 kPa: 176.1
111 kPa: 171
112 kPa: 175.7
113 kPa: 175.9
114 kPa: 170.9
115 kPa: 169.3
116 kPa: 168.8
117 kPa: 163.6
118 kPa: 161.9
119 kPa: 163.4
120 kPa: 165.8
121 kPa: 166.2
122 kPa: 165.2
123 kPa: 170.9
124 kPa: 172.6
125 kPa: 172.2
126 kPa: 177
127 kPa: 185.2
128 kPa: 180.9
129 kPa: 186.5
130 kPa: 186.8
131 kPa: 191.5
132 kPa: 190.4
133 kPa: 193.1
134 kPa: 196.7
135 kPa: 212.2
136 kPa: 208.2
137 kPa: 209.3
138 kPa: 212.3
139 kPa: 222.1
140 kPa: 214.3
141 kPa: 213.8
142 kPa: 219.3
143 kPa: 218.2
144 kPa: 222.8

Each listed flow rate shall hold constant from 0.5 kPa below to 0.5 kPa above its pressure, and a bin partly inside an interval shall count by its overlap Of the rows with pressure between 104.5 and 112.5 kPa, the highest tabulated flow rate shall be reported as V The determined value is 189.9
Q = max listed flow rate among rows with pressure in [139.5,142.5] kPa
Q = 219.3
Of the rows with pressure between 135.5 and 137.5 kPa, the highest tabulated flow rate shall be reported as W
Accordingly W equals 209.3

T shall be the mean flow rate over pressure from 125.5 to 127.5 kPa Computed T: 181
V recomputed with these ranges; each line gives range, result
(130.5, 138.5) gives 212.3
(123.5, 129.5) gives 186.5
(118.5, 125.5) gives 172.6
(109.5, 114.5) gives 176.1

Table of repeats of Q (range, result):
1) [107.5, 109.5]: 181.3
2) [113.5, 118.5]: 170.9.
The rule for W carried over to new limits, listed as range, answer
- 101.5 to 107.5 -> 192.8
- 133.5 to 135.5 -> 212.2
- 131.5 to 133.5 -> 193.1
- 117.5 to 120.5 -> 165.8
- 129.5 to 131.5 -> 191.5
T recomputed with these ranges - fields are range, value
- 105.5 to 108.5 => 184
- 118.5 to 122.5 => 165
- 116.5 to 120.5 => 164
